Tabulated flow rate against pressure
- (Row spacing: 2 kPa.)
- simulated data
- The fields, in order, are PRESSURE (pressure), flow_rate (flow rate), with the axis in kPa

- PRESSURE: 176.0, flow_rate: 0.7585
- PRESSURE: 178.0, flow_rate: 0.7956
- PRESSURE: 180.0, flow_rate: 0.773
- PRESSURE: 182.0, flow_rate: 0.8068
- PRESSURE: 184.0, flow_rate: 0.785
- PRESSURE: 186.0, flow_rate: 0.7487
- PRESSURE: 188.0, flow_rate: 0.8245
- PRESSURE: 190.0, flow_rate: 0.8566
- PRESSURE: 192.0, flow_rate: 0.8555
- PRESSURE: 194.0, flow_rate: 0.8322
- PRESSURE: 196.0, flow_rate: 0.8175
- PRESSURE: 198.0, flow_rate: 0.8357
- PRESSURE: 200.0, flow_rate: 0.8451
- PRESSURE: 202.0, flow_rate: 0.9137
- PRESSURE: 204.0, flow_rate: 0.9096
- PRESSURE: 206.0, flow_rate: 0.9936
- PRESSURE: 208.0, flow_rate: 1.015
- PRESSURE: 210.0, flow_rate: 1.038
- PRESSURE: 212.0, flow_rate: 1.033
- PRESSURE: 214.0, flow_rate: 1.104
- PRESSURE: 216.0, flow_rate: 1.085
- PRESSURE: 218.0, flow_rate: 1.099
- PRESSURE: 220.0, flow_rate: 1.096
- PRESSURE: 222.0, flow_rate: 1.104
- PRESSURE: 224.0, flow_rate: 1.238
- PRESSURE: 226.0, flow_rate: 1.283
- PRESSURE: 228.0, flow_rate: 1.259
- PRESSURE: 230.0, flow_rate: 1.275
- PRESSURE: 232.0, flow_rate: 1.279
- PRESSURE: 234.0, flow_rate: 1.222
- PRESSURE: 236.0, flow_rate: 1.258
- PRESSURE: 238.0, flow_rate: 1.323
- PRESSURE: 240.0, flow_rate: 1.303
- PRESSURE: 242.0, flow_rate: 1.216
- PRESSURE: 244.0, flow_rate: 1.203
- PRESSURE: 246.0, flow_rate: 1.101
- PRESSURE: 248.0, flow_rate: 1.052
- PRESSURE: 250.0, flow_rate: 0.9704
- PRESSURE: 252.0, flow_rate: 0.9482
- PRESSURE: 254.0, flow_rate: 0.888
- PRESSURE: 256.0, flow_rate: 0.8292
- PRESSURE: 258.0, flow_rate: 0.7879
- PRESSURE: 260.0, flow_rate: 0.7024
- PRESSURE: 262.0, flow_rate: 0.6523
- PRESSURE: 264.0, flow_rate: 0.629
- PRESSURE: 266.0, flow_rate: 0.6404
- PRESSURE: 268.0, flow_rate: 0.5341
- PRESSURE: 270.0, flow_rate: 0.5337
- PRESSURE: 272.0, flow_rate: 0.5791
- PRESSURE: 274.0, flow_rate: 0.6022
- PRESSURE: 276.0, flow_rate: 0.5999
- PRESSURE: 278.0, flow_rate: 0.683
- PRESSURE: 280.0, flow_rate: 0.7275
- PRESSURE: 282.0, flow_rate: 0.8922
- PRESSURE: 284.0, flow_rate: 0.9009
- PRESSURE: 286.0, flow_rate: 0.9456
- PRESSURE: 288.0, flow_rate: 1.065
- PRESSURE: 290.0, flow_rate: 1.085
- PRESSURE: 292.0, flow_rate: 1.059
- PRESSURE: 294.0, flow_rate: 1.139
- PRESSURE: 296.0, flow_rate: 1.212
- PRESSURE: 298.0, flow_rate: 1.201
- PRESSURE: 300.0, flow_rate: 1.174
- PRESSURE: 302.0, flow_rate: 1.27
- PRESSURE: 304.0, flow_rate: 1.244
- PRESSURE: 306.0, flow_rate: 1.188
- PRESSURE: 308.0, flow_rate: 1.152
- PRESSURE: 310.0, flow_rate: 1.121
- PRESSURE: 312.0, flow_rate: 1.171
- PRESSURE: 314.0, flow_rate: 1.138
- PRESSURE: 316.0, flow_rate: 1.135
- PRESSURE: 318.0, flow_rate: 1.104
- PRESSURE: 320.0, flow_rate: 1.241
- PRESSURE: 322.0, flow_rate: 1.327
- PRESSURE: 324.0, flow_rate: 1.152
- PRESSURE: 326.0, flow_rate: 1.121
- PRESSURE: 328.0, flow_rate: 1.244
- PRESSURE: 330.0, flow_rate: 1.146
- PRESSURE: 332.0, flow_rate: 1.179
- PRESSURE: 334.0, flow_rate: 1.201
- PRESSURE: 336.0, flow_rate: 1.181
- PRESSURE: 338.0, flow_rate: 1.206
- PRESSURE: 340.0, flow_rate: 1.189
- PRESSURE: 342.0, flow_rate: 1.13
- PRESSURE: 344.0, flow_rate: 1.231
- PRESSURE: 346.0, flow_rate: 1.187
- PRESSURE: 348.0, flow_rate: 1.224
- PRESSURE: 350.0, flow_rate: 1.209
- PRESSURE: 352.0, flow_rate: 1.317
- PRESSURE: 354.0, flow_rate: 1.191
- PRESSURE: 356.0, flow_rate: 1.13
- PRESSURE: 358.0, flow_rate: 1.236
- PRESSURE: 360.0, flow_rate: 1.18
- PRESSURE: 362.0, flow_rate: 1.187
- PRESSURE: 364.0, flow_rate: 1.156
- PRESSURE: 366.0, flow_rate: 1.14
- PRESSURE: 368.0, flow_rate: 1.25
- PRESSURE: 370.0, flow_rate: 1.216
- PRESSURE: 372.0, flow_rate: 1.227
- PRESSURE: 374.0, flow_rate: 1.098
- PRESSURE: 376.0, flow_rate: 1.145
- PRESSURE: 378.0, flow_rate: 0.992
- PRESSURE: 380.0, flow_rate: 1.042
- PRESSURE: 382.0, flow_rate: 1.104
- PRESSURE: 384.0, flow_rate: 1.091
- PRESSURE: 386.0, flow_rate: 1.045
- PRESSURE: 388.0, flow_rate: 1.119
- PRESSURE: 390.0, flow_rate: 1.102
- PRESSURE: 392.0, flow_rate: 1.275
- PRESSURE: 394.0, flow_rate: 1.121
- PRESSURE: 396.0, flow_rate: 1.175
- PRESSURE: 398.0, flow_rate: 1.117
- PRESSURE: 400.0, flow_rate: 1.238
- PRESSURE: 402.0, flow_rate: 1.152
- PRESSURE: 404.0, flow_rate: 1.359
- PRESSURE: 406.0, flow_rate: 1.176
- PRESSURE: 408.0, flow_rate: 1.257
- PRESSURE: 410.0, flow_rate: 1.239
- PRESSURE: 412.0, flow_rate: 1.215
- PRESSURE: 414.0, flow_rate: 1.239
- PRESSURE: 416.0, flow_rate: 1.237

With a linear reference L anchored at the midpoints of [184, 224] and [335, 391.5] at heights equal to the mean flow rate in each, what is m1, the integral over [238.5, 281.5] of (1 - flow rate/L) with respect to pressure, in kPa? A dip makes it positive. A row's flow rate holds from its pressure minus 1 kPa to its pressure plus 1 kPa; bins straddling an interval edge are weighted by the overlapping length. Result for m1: 8.3 kPa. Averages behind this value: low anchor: 0.951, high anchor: 1.16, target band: 0.825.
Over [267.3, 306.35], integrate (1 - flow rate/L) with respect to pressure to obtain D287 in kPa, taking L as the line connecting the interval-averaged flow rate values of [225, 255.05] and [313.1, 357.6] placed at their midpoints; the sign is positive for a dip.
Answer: 8.30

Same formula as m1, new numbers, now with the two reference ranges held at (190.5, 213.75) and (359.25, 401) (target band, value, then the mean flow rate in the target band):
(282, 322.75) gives -3.5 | 1.14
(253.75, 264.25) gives 2.6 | 0.747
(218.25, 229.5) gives -2.9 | 1.19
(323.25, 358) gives -3.1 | 1.19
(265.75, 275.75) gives 4.3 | 0.575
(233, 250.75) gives -3.9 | 1.19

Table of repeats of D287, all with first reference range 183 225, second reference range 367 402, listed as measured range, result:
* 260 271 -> 4.43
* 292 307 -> -2.03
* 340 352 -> -1.16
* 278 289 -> 1.59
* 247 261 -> 1.70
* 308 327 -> -1.72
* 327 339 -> -1.18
